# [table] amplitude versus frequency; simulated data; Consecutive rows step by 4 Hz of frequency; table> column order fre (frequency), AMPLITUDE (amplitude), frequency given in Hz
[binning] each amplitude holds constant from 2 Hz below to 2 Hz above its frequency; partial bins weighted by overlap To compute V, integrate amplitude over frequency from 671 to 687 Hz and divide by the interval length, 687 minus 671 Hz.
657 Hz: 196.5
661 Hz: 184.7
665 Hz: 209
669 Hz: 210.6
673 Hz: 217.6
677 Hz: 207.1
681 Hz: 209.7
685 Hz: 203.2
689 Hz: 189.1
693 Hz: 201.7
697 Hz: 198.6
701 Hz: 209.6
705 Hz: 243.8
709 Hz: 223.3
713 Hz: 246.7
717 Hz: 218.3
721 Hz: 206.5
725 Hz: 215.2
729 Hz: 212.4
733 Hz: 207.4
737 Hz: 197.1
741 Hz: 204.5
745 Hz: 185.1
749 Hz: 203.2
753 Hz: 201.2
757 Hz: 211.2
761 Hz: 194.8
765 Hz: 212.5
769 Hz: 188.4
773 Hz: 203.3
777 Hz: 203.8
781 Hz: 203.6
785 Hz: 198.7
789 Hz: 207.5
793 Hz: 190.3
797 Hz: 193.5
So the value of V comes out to 209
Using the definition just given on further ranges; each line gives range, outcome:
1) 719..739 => 208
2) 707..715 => 235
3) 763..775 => 201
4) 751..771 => 202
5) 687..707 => 209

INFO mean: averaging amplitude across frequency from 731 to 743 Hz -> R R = 203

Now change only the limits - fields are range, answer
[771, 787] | 202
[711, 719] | 232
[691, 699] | 200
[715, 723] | 212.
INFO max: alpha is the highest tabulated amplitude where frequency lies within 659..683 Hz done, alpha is 217.6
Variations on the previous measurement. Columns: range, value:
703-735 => 246.7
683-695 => 203.2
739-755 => 204.5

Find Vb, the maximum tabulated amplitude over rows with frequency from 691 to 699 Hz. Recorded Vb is 201.7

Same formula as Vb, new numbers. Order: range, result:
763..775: 212.5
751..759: 211.2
